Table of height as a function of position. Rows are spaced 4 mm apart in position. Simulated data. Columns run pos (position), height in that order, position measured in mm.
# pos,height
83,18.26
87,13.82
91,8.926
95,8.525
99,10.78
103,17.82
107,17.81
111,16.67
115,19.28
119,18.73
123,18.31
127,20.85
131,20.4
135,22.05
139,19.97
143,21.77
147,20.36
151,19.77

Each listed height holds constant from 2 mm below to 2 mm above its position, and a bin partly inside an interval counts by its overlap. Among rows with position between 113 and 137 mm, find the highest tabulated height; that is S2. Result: 22.05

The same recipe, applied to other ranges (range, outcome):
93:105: 17.82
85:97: 13.82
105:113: 17.81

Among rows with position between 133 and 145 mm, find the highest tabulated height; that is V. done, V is 22.05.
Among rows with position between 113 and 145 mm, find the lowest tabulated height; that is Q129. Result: 18.31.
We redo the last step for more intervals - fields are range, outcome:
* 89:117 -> 8.525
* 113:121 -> 18.73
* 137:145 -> 19.97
